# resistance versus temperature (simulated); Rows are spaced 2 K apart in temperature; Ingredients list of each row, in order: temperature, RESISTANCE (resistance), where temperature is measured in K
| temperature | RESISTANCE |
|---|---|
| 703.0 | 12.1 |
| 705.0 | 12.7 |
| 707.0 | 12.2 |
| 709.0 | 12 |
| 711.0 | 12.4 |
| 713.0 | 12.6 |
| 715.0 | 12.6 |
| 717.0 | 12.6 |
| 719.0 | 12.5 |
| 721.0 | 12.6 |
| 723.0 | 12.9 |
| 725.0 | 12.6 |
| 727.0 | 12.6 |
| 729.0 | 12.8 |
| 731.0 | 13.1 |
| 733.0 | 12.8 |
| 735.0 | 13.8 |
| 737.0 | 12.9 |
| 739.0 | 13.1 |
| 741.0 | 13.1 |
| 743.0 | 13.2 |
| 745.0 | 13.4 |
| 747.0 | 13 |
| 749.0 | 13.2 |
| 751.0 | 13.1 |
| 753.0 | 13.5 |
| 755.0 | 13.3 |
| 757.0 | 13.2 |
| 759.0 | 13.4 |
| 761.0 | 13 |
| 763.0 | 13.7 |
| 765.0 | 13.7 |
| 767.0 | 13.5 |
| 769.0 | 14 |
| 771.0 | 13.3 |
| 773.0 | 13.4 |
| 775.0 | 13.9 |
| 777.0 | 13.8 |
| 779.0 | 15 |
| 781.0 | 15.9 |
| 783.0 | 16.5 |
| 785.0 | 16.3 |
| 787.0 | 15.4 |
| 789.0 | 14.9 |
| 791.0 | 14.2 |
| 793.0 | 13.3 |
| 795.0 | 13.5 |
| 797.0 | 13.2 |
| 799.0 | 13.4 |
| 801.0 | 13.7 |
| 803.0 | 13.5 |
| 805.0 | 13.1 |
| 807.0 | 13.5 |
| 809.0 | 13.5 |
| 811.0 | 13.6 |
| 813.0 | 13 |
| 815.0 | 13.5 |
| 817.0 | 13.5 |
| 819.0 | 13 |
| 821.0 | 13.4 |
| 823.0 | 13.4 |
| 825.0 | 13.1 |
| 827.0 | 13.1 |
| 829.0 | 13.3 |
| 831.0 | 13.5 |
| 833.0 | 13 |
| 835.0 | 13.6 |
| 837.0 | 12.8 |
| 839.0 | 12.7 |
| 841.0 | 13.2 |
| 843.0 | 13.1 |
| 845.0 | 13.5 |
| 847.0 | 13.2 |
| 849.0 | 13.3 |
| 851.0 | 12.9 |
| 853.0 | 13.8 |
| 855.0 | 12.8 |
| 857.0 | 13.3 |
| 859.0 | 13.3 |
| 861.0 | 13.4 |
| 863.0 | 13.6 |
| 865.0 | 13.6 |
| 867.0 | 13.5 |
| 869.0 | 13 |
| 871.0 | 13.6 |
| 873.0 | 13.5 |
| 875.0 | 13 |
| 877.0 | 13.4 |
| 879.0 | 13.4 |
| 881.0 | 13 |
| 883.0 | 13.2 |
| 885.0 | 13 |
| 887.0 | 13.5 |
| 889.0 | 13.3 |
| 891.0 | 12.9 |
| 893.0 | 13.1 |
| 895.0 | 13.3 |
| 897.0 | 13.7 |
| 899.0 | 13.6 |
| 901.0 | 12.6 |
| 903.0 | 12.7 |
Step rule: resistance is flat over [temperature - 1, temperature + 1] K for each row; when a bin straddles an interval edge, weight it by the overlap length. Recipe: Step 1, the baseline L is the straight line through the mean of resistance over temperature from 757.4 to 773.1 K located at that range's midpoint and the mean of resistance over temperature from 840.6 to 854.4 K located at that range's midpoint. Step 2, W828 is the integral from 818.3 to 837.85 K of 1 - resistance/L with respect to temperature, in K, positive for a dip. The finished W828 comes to 0.1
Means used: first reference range 13.5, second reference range 13.3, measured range 13.2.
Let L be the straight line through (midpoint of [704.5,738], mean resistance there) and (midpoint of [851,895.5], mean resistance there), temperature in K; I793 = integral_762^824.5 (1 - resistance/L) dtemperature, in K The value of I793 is -4.56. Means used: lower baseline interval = 12.7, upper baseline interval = 13.3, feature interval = 13.9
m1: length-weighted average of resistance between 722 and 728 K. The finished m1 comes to 12.7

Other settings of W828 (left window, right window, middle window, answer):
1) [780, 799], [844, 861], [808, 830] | 1.15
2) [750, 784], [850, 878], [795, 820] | 0.51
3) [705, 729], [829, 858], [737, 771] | -1.60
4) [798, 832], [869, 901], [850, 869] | -0.05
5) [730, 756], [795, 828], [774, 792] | -2.46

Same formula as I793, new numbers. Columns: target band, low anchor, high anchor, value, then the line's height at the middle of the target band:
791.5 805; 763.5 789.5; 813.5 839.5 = 0.5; 14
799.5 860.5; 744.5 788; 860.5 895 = 1.4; 13.6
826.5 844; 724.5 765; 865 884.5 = 0.1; 13.3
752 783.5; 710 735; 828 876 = -2.4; 12.9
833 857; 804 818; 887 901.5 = 0.3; 13.3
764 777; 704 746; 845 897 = -0.7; 12.9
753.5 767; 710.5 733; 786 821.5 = -0.3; 13.1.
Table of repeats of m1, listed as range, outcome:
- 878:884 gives 13.2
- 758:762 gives 13.2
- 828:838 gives 13.2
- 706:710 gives 12.1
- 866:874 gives 13.4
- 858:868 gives 13.5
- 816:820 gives 13.2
